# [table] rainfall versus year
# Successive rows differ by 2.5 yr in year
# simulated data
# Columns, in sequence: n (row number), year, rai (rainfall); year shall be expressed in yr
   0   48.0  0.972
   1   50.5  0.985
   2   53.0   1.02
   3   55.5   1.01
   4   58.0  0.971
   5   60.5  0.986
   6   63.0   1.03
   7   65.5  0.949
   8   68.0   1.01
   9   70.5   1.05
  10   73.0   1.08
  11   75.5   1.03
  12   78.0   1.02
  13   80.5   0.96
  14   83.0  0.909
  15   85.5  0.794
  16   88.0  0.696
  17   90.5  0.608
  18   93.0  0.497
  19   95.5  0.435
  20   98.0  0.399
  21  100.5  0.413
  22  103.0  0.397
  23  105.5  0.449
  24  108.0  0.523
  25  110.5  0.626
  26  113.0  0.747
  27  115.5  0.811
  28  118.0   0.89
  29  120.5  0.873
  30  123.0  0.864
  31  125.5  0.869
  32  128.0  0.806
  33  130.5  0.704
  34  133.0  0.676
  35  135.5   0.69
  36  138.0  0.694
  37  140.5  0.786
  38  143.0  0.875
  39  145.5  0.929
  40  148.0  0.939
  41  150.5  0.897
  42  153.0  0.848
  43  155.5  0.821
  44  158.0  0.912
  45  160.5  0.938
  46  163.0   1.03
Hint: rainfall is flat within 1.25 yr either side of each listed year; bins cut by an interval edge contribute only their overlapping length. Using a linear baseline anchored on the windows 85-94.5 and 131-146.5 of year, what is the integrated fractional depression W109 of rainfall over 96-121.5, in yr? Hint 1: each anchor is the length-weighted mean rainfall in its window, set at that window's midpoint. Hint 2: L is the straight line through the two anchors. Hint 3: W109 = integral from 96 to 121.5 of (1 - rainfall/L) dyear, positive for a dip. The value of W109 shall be 3.2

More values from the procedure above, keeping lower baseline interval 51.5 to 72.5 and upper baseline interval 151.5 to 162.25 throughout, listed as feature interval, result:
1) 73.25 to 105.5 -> 9.7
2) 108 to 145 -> 6.0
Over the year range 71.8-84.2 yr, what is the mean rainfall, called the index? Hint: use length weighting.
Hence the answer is 1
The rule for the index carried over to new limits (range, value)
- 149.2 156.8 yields 0.856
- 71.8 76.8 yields 1.05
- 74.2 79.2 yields 1.03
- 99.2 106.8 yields 0.42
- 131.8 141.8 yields 0.712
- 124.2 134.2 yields 0.765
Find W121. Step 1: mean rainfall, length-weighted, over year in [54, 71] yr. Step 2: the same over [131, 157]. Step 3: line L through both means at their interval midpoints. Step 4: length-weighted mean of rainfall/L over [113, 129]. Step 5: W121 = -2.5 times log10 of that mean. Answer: 0.03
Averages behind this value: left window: 0.999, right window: 0.813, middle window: 0.845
